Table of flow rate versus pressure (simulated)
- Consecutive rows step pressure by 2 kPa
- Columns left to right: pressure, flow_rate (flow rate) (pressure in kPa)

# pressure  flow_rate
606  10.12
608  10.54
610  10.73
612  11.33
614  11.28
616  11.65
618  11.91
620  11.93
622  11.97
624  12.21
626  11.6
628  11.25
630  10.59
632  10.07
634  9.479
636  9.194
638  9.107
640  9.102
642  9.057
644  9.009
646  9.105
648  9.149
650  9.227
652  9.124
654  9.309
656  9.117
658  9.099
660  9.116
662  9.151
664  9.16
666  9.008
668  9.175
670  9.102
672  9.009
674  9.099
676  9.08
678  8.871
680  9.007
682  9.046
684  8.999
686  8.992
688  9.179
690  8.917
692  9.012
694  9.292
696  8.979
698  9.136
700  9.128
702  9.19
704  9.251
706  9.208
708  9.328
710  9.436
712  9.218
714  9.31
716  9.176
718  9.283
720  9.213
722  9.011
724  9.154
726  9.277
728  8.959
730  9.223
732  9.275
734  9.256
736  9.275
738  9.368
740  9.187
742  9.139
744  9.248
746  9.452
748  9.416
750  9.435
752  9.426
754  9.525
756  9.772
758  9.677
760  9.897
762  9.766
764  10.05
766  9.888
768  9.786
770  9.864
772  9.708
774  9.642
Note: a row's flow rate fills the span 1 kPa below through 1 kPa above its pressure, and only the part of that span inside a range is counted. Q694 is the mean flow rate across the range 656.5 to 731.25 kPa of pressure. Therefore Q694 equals 9.13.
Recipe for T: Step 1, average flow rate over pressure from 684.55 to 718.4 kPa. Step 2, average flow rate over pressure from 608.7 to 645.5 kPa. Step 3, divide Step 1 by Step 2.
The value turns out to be 0.9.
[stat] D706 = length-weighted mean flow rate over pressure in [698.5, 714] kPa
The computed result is 9.25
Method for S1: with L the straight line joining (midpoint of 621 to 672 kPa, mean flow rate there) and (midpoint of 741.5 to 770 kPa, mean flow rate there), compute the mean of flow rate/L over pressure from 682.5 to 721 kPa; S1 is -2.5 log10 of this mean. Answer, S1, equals 0.054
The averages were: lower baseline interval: 9.65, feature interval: 9.17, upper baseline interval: 9.62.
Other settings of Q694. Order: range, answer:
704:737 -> 9.23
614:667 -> 9.97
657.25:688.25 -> 9.07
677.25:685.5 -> 8.98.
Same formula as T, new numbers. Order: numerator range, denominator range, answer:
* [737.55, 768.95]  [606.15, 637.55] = 0.87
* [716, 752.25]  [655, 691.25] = 1.02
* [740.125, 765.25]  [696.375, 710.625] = 1.04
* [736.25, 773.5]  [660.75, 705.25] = 1.06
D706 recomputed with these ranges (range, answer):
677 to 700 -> 9.04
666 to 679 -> 9.05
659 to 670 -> 9.12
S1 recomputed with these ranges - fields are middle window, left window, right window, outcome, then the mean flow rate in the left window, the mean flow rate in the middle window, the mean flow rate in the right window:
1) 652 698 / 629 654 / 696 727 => 0.02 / 9.35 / 9.08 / 9.21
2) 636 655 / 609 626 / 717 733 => 0.20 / 11.6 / 9.14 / 9.17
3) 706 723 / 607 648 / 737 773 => 0.07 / 10.5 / 9.24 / 9.59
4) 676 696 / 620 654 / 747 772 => 0.10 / 9.99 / 9.03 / 9.71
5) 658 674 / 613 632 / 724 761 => 0.18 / 11.5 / 9.1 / 9.37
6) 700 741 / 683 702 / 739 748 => -0.01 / 9.08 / 9.23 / 9.27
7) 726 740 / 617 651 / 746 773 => 0.07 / 10.2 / 9.23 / 9.7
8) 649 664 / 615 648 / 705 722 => 0.10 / 10.4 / 9.16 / 9.26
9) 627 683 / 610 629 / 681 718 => 0.14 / 11.6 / 9.28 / 9.16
